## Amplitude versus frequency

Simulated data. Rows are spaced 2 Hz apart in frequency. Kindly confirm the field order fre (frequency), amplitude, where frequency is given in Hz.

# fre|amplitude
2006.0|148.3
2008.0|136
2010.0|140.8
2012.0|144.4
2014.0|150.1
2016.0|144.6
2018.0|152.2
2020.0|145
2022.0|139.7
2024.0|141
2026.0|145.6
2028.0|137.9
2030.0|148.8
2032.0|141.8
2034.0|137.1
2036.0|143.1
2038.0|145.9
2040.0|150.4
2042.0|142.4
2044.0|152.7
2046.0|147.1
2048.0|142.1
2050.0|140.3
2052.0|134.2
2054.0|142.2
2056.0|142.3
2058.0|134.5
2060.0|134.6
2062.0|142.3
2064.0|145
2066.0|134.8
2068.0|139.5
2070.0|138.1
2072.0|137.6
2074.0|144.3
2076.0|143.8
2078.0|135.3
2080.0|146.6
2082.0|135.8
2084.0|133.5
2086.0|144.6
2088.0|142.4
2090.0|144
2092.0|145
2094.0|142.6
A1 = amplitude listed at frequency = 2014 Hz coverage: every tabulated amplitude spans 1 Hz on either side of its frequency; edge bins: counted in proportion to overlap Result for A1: 150.1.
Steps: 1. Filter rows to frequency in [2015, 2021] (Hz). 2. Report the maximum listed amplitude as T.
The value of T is 152.2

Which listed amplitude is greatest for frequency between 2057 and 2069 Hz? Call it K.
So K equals 145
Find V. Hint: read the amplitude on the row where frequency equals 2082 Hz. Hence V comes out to 135.8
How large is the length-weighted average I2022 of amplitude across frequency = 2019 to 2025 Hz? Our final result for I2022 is 142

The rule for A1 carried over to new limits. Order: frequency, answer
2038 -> 145.9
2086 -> 144.6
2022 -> 139.7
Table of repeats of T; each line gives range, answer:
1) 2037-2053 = 152.7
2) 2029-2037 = 148.8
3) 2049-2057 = 142.3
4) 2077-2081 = 146.6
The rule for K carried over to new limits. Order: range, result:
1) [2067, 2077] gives 144.3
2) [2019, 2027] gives 145.6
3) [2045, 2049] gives 147.1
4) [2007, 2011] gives 140.8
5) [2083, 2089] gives 144.6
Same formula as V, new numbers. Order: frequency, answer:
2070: 138.1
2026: 145.6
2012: 144.4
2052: 134.2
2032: 141.8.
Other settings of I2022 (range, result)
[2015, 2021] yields 147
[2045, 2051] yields 143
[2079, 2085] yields 139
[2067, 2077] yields 141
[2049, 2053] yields 137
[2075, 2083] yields 140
